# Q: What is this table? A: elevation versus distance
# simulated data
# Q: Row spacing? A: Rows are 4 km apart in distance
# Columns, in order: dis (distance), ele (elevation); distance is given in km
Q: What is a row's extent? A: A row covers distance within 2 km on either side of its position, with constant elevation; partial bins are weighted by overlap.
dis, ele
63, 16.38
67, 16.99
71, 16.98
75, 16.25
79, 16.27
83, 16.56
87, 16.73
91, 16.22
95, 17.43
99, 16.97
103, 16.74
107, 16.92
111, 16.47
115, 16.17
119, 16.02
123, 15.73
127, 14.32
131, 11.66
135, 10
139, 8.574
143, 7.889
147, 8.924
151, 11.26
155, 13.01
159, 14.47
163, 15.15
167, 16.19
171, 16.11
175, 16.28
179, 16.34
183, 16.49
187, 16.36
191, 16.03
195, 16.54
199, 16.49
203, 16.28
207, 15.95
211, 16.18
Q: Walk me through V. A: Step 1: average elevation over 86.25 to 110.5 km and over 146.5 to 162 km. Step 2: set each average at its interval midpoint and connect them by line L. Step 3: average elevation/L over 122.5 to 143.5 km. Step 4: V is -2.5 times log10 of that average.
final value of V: 0.25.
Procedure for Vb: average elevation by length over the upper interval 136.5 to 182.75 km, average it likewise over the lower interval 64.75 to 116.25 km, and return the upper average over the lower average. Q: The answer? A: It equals 0.8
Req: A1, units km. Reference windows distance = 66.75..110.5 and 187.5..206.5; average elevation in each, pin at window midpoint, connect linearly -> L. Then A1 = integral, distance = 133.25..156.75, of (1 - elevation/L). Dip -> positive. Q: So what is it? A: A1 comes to 9.4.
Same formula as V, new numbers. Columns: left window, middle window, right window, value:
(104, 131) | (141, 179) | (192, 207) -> 0.19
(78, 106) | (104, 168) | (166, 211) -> 0.24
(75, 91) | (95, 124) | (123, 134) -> -0.14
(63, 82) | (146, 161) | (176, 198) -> 0.33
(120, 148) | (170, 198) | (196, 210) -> -0.10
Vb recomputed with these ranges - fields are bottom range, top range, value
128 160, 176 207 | 1.52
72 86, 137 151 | 0.54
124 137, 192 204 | 1.34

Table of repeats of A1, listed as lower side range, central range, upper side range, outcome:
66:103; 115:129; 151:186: 0.5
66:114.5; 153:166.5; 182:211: 1.6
